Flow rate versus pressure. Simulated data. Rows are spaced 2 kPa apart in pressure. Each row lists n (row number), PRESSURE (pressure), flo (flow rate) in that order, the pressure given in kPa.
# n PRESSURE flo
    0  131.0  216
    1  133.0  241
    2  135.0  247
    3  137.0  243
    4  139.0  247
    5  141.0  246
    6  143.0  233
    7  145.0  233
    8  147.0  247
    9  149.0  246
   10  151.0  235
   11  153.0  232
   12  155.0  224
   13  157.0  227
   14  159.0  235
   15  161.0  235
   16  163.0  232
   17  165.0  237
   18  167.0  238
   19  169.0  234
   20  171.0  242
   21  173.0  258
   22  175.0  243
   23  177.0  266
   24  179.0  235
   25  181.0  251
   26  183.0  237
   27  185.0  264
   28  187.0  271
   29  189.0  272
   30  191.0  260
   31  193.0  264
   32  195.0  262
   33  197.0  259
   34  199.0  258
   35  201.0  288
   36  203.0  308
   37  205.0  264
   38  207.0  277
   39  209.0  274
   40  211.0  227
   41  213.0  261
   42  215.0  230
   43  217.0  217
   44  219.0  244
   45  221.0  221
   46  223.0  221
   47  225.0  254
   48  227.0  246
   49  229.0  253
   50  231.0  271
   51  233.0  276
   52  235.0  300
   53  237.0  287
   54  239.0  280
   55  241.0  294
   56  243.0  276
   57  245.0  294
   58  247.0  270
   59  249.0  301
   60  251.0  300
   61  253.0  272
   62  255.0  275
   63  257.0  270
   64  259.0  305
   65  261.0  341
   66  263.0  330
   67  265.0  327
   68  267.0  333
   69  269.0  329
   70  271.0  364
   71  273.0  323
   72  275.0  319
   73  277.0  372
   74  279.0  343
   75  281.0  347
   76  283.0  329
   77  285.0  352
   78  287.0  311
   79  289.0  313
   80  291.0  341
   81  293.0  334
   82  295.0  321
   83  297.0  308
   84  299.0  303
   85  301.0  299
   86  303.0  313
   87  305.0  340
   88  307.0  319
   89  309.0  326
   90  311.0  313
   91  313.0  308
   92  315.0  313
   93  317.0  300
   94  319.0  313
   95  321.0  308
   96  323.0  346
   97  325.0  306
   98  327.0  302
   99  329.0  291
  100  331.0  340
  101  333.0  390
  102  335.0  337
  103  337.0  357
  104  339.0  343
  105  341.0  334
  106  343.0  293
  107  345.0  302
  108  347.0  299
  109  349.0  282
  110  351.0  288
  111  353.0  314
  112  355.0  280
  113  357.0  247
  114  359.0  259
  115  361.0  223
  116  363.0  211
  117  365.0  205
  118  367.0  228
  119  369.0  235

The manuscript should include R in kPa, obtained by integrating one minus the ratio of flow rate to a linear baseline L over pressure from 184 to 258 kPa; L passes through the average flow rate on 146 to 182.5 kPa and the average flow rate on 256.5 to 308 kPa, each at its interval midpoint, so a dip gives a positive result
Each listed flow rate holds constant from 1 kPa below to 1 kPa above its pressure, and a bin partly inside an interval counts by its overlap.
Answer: 3.9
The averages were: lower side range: 240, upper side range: 327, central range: 267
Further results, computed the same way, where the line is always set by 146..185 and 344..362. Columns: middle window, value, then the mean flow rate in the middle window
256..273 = -4.3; 325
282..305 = -4.8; 321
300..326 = -4.5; 316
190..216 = -1.7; 264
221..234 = 0.1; 251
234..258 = -2.7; 285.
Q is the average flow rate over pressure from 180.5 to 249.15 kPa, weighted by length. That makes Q 263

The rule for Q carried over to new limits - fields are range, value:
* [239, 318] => 316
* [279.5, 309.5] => 324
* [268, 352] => 323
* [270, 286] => 344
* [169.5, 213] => 261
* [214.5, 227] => 232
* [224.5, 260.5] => 280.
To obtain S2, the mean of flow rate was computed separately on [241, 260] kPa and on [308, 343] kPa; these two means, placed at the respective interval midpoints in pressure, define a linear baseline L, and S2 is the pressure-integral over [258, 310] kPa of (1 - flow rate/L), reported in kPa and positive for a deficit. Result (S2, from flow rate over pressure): -4.5 kPa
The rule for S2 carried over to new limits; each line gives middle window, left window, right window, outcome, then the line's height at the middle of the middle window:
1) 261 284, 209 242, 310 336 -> -4.09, 287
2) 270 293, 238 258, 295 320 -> -2.87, 300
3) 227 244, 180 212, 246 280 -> 1.01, 295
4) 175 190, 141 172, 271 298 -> -0.01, 255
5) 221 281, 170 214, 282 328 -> -1.13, 291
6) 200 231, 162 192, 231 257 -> 1.86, 269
